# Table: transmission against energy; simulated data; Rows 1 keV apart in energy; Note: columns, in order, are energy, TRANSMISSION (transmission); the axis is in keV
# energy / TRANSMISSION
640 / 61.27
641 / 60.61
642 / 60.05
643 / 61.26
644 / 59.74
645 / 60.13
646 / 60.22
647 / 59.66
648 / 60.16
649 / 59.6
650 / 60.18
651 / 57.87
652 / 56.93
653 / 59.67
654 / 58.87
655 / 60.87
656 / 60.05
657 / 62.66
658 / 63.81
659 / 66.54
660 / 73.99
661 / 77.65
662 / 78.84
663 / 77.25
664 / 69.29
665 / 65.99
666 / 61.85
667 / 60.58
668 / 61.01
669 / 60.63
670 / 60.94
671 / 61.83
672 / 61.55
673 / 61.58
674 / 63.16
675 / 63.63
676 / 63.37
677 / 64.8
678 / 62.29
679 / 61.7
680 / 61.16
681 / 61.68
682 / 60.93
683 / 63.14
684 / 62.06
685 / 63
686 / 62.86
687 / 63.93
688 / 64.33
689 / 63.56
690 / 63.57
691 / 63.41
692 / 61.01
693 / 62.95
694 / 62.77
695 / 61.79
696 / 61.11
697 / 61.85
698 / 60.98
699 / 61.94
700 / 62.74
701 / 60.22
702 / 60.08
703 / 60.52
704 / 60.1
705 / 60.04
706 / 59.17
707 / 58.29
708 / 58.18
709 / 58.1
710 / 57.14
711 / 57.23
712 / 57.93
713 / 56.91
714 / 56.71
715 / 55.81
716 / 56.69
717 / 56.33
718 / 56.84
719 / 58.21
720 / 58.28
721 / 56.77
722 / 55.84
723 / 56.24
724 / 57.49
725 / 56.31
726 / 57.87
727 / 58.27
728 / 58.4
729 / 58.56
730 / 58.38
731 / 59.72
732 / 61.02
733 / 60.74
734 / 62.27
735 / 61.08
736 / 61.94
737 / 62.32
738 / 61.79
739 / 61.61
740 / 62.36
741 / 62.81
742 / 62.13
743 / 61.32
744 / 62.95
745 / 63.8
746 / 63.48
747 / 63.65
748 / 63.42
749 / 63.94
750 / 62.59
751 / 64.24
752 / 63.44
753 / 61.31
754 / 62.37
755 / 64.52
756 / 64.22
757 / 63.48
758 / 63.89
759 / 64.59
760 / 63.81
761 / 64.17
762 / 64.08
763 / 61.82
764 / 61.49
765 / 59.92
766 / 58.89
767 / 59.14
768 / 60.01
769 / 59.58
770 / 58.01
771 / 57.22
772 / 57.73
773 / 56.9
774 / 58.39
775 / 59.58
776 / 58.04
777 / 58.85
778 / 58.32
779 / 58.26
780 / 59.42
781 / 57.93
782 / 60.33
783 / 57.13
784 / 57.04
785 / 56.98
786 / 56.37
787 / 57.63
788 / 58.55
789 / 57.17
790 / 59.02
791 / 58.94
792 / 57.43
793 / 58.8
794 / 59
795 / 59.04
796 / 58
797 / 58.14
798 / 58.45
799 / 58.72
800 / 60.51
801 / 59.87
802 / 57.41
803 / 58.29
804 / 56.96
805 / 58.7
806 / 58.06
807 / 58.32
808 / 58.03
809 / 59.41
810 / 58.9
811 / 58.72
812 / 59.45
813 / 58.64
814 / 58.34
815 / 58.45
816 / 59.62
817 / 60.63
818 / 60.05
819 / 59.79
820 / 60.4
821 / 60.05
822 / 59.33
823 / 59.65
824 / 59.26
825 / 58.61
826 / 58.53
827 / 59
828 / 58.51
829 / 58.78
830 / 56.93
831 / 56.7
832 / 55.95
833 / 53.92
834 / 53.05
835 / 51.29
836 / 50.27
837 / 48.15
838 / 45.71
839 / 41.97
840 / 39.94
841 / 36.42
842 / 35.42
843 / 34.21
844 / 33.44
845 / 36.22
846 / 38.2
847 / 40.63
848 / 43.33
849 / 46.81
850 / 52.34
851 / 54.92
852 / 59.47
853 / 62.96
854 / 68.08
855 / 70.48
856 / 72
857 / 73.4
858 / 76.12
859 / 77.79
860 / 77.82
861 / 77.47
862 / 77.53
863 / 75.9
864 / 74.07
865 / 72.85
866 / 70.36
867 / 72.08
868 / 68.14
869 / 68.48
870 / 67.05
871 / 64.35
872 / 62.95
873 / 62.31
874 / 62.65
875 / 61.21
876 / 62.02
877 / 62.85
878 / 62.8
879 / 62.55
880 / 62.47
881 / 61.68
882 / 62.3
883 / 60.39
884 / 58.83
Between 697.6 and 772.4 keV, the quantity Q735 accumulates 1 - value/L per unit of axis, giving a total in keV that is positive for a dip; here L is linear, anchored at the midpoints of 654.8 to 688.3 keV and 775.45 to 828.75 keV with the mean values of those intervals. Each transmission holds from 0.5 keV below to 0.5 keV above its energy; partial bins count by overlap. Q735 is 1.5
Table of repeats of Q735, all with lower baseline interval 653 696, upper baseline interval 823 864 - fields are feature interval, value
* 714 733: 1.2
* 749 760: -0.6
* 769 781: 0.2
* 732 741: -0.1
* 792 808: -0.1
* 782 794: 0.1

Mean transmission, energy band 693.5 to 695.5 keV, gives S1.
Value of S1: 62.3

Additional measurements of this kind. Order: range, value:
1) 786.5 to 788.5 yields 58.1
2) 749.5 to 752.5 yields 63.4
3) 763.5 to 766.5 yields 60.1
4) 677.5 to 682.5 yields 61.6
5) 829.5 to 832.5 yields 56.5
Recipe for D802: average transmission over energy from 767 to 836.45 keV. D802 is 58.2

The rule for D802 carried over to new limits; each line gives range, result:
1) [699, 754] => 59.9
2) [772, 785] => 58.3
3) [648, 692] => 63.5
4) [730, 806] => 60.3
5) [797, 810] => 58.6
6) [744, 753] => 63.4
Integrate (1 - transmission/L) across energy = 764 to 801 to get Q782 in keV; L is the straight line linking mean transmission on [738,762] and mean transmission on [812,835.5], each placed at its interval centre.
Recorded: 1.5 keV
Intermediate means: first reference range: 63.2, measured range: 58.5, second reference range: 58.1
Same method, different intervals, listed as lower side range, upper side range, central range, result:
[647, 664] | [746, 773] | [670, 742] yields 3.3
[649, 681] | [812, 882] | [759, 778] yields 0.3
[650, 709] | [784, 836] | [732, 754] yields -0.7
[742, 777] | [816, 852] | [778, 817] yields -1.6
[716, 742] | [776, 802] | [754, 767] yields -0.9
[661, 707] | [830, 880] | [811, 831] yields 0.2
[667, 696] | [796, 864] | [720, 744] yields 0.3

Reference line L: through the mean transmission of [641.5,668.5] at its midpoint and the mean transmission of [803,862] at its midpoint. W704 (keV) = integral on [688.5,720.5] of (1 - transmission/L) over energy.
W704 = 0.94 keV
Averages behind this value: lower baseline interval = 63.5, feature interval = 59.7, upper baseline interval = 56.3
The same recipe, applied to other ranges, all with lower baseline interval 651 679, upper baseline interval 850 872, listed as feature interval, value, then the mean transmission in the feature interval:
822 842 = 4.8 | 52.5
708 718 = 1.3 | 57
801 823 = 3.1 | 59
